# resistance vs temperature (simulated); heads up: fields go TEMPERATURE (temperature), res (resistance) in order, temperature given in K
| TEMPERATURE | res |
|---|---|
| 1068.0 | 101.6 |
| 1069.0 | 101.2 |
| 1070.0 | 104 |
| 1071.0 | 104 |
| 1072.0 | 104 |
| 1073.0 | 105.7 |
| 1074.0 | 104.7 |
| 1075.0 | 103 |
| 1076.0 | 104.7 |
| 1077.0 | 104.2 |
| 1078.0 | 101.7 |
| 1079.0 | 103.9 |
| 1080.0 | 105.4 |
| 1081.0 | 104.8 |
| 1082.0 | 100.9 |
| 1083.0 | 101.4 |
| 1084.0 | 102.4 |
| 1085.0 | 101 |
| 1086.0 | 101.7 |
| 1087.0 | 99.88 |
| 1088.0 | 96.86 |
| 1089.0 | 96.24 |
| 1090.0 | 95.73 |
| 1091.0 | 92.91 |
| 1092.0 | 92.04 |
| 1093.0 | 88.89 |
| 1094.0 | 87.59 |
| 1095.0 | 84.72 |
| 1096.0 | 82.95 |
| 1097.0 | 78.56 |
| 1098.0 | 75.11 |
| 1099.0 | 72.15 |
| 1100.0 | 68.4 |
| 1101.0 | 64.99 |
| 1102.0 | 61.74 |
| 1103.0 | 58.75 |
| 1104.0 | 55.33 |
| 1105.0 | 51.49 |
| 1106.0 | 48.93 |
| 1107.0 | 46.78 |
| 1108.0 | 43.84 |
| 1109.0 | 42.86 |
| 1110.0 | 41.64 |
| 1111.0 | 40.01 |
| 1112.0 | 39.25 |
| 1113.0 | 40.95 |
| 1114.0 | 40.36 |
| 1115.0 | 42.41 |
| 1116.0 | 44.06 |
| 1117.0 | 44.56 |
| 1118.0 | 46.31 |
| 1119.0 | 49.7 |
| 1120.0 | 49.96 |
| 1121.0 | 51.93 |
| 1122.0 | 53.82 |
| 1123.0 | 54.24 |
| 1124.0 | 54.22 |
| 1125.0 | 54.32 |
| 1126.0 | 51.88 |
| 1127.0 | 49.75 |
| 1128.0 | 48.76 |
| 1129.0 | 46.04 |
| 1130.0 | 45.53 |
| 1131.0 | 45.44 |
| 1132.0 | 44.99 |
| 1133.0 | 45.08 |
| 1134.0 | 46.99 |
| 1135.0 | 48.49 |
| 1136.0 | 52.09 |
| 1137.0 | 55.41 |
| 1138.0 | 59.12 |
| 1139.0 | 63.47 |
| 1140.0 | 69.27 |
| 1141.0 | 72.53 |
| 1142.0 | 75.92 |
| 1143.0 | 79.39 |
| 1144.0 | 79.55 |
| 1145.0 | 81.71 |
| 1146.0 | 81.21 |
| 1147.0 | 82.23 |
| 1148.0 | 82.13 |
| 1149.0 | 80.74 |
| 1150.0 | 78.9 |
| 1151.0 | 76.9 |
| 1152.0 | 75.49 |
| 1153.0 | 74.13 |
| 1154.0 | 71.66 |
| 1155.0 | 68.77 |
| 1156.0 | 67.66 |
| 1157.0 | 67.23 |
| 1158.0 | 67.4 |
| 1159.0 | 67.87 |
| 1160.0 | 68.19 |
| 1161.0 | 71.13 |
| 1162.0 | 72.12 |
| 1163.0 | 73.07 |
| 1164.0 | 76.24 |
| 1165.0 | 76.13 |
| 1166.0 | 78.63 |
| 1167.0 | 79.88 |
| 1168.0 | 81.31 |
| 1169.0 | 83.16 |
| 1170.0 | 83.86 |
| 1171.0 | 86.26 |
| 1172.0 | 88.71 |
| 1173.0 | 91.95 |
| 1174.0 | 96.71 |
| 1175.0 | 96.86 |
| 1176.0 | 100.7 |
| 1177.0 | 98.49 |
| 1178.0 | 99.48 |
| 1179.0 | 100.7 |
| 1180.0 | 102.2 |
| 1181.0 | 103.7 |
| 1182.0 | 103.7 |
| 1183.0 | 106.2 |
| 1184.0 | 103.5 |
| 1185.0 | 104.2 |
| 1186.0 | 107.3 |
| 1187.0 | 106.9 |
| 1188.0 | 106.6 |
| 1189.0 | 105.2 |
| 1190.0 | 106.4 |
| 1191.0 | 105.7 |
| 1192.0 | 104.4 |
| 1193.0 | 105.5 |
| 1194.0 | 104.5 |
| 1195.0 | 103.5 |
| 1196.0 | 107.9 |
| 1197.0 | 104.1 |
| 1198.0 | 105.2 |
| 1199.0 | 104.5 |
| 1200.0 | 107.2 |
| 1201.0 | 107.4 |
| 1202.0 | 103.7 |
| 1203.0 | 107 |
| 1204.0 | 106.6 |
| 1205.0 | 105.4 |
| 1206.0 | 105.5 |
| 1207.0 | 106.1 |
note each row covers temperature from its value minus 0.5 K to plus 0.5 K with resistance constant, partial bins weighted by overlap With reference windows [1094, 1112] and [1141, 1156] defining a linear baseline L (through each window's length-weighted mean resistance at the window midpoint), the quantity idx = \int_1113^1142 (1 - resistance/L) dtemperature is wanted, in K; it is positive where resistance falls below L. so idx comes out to 7.58 K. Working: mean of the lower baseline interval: 60.1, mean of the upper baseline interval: 77.3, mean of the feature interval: 51.4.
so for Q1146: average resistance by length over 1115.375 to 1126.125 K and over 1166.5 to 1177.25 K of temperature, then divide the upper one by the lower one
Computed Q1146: 1.8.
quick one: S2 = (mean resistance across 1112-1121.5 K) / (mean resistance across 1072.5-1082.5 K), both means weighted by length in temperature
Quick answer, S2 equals 0.4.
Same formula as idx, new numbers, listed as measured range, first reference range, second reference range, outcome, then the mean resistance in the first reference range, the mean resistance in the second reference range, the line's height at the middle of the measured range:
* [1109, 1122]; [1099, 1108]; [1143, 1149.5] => 3.9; 57.2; 81.1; 63.9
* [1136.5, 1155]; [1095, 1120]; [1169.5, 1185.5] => 0.9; 53.9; 98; 78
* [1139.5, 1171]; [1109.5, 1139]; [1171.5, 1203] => -0.6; 48.1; 103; 75.1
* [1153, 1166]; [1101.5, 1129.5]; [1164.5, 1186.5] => 1.7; 48.4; 94.3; 82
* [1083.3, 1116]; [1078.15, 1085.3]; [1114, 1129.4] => 4.5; 103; 49.2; 78.8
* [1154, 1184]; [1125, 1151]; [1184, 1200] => 1.0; 62.8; 105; 87.3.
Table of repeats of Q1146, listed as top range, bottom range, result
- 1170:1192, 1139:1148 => 1.30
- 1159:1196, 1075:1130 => 1.34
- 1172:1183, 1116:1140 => 1.95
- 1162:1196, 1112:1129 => 1.99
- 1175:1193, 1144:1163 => 1.40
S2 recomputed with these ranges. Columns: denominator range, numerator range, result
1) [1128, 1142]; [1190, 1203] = 1.95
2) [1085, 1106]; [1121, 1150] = 0.76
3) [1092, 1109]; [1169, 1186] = 1.46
